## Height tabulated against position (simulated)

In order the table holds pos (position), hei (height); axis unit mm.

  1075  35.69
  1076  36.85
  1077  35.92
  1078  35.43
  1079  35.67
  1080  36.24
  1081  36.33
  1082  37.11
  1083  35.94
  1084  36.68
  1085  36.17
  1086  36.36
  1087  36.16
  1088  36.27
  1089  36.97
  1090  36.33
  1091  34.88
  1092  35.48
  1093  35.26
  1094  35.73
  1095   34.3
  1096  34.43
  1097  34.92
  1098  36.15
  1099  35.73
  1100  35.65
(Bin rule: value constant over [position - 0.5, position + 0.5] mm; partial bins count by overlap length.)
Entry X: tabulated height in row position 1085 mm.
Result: 36.17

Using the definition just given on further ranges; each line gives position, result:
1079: 35.67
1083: 35.94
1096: 34.43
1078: 35.43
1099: 35.73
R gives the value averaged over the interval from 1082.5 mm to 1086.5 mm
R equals 36.3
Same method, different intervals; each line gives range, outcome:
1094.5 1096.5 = 34.4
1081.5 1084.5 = 36.6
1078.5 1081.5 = 36.1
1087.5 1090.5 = 36.5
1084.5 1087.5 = 36.2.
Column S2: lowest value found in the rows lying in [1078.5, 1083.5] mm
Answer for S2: 35.67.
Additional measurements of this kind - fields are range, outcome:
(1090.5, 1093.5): 34.88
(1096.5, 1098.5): 34.92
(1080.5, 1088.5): 35.94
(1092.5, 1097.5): 34.3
